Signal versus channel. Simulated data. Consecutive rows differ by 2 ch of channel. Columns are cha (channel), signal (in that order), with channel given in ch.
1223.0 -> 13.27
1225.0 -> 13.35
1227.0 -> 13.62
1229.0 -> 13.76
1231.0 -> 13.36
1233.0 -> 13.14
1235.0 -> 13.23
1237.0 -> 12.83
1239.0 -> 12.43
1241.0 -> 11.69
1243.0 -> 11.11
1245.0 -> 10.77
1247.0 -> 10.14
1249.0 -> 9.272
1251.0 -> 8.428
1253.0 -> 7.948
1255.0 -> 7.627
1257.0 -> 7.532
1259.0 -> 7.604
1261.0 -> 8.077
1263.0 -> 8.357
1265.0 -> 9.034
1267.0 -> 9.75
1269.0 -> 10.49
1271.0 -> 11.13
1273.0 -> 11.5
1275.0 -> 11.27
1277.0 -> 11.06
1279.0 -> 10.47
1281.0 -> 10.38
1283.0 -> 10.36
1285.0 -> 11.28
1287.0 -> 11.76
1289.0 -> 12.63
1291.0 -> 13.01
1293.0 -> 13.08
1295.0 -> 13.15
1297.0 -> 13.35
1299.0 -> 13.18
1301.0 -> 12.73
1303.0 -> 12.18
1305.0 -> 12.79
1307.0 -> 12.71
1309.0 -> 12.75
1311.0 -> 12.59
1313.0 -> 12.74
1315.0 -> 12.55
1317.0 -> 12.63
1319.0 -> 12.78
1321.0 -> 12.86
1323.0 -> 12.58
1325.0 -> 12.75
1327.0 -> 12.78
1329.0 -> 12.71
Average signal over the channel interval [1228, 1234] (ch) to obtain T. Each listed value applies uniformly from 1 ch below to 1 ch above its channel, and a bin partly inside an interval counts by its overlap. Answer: 13.4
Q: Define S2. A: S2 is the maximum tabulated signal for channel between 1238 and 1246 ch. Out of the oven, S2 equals 12.43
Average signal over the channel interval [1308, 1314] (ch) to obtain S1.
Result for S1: 12.7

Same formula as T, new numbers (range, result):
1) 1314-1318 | 12.6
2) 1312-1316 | 12.6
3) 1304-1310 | 12.8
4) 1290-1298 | 13.1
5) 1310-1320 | 12.7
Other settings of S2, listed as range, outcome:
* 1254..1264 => 8.357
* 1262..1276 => 11.5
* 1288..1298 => 13.35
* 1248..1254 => 9.272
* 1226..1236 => 13.76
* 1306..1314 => 12.75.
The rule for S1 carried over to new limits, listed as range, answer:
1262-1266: 8.7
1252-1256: 7.79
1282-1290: 11.5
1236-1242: 12.3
